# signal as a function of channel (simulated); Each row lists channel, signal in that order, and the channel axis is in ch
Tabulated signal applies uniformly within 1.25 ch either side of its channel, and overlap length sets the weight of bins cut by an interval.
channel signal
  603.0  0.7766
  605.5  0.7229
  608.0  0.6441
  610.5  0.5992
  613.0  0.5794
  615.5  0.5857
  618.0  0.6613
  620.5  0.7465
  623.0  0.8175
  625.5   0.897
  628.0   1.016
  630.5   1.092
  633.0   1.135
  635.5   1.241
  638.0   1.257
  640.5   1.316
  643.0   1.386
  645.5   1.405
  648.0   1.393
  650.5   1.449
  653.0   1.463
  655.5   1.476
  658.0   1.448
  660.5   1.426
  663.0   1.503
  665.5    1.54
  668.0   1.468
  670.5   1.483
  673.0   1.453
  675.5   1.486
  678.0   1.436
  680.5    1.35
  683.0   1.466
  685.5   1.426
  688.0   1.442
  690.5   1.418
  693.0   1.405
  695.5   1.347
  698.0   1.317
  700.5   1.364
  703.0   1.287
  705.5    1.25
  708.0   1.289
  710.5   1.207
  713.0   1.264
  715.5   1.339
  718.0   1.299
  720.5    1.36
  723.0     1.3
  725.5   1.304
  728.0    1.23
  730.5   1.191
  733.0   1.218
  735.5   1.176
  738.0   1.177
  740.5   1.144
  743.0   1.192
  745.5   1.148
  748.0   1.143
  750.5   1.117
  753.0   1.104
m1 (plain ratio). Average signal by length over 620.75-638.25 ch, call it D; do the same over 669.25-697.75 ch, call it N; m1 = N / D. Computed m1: 1.4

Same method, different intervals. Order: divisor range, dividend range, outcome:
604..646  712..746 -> 1.32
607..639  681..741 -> 1.51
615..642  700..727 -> 1.30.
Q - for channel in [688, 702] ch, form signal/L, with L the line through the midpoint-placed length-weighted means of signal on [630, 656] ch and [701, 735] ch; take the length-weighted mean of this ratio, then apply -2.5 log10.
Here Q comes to -0.07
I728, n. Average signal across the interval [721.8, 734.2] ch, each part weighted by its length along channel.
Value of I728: 1.25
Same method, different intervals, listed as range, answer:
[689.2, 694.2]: 1.41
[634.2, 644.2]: 1.3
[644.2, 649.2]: 1.4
